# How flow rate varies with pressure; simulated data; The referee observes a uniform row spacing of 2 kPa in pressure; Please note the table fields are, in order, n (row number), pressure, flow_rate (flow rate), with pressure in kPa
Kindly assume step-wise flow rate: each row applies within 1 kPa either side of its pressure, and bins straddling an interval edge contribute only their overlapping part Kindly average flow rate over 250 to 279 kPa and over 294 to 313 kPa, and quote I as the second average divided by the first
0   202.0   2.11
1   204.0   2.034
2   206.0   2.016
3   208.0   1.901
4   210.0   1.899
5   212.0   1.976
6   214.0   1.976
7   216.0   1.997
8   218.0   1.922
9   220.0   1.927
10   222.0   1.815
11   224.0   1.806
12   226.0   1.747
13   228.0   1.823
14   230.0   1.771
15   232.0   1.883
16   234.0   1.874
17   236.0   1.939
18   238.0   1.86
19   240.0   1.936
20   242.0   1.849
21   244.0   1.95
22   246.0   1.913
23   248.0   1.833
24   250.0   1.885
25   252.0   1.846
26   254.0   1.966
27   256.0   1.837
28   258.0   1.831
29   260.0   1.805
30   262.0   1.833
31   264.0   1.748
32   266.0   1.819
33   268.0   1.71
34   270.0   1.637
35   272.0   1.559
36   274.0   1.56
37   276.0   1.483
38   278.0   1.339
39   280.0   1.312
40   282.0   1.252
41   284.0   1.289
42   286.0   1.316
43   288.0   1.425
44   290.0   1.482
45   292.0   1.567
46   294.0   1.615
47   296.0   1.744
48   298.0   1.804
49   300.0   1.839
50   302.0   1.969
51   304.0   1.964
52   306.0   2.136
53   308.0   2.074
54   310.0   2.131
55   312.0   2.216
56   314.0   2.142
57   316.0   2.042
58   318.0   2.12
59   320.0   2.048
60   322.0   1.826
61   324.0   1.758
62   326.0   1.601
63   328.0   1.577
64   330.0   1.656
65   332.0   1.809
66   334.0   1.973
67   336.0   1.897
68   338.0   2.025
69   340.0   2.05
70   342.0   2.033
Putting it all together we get 1.1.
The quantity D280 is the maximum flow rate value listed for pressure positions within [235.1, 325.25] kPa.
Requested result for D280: 2.216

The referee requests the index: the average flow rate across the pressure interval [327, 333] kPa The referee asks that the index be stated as 1.68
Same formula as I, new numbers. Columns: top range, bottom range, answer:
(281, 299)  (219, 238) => 0.81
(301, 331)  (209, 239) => 1.04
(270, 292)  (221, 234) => 0.78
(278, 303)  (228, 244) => 0.82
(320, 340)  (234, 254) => 0.96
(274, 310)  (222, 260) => 0.88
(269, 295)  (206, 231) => 0.77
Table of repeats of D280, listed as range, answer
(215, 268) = 1.997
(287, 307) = 2.136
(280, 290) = 1.482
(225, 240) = 1.939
